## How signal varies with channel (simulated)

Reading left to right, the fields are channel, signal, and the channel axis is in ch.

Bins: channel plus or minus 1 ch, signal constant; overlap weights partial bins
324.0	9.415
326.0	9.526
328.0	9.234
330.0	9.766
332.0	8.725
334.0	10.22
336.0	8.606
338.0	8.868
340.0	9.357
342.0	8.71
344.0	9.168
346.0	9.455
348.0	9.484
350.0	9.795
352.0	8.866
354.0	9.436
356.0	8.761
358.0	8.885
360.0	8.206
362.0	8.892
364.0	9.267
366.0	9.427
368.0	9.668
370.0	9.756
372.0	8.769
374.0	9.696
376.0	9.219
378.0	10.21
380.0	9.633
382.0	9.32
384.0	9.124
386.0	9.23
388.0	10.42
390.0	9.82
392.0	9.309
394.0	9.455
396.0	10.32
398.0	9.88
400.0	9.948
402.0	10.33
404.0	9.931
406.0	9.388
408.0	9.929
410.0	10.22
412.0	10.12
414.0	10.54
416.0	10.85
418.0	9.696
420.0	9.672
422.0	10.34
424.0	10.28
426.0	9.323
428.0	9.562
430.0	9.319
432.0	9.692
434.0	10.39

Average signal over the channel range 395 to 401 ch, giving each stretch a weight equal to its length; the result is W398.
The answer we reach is 10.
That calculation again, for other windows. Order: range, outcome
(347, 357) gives 9.27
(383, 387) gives 9.18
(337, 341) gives 9.11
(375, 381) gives 9.69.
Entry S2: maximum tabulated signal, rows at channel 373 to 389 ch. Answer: 10.42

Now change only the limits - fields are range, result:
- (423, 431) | 10.28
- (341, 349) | 9.484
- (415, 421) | 10.85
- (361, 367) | 9.427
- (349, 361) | 9.795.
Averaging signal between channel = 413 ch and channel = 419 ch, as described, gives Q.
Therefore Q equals 10.4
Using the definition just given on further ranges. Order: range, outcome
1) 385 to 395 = 9.65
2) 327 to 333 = 9.24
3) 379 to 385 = 9.36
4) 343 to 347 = 9.31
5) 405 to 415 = 10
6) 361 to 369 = 9.31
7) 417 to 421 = 9.68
